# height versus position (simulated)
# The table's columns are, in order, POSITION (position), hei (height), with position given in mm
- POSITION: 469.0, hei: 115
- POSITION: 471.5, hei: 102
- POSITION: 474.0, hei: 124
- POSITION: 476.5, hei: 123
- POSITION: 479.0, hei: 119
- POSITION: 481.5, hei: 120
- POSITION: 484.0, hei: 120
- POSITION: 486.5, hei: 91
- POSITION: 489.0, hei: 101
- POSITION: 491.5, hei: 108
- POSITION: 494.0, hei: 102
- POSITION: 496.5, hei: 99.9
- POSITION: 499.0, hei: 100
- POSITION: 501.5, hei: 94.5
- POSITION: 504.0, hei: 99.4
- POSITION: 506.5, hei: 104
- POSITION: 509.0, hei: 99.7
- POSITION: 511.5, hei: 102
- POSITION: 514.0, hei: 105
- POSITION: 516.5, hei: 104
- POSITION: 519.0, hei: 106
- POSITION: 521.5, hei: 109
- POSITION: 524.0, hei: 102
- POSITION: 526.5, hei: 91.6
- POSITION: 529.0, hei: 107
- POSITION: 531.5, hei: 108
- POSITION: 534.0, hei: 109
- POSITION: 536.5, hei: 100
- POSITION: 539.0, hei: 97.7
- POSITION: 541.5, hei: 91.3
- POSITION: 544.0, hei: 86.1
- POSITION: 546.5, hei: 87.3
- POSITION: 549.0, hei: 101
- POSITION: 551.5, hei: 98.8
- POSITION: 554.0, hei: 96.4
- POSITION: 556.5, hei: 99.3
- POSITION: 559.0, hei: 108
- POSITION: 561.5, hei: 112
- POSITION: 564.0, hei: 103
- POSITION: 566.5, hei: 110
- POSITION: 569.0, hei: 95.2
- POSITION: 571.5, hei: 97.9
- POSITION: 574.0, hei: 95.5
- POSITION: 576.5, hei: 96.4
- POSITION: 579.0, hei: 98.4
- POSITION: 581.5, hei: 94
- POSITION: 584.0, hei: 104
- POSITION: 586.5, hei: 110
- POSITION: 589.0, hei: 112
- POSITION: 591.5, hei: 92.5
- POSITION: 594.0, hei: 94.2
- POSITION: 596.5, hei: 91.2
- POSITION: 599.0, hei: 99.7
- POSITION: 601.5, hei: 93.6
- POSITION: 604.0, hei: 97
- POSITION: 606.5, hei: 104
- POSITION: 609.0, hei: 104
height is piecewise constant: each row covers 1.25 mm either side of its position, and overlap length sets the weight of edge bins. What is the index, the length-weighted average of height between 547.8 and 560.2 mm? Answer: 101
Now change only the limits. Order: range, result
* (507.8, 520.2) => 103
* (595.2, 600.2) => 95.4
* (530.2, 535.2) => 108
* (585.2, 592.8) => 105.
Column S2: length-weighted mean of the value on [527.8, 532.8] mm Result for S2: 108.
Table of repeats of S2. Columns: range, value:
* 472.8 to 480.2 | 122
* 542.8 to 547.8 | 86.8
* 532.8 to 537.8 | 104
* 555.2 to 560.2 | 104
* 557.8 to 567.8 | 108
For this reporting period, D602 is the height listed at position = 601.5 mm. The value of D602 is 93.6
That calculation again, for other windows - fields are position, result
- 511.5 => 102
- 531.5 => 108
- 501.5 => 94.5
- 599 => 99.7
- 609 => 104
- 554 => 96.4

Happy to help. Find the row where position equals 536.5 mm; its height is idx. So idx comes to 100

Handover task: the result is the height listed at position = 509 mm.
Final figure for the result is 99.7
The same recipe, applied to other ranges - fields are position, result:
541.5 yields 91.3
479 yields 119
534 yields 109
